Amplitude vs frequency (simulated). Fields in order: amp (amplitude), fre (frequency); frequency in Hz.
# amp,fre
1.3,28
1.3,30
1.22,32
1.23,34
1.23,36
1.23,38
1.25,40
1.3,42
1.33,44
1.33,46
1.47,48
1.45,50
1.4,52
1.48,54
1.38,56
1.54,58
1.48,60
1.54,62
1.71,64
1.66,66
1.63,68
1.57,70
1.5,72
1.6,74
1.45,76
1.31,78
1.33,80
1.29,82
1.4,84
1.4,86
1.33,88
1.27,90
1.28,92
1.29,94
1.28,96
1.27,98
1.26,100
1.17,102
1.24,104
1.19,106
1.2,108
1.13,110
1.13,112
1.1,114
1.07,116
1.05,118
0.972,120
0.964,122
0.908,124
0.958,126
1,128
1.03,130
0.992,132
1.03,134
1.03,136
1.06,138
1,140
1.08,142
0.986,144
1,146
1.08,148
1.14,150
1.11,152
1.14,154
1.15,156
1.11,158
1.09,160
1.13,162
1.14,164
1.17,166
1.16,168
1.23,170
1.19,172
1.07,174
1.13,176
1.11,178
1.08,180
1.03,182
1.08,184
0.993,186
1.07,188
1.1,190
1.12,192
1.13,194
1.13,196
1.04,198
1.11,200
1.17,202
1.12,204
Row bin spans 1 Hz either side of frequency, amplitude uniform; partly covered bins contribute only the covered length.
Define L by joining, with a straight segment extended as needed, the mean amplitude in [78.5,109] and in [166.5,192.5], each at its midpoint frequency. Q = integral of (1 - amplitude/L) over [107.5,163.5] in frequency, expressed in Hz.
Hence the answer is 6.4 Hz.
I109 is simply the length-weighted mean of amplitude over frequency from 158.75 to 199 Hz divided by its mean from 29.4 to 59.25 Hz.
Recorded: 0.8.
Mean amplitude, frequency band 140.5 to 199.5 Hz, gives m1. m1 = 1.1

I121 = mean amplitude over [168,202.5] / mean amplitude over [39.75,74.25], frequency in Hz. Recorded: 0.75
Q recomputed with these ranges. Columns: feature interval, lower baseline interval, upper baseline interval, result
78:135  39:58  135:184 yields 3.5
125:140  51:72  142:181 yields 2.7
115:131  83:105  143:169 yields 2.8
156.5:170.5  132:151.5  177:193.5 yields -1.1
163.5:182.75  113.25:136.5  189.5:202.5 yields -1.0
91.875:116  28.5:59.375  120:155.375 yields -1.3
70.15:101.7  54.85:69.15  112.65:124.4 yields -0.5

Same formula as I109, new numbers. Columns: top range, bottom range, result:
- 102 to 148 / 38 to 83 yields 0.73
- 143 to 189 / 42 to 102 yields 0.78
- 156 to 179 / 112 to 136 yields 1.13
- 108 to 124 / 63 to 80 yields 0.69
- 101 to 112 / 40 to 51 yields 0.87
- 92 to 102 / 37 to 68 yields 0.88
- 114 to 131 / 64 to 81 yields 0.66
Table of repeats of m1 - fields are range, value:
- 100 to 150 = 1.06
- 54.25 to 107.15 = 1.4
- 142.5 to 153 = 1.06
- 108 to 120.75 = 1.09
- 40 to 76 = 1.48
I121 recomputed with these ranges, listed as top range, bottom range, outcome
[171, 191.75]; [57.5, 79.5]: 0.71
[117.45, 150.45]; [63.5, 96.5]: 0.71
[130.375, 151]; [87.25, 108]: 0.83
